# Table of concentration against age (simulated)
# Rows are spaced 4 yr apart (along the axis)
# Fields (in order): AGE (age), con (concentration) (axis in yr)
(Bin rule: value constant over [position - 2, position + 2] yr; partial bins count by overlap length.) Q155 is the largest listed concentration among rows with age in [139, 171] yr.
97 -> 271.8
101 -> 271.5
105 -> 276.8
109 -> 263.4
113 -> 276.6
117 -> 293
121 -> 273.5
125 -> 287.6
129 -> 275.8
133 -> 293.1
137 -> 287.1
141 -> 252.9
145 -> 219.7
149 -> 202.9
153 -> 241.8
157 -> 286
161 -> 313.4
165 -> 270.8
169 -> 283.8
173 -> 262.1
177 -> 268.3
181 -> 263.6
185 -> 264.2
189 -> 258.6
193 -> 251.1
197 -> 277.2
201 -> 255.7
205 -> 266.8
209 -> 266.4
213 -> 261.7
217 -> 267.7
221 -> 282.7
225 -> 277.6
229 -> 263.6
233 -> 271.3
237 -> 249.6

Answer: 313.4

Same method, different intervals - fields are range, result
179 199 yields 277.2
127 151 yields 293.1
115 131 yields 293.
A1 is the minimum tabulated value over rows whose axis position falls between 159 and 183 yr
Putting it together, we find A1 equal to 262.1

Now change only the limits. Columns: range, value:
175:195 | 251.1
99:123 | 263.4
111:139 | 273.5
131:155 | 202.9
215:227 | 267.7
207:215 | 261.7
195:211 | 255.7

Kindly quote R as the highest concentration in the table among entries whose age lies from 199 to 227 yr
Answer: 282.7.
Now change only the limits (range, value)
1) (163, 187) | 283.8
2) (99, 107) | 276.8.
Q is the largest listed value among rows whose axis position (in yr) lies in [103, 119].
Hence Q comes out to 293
